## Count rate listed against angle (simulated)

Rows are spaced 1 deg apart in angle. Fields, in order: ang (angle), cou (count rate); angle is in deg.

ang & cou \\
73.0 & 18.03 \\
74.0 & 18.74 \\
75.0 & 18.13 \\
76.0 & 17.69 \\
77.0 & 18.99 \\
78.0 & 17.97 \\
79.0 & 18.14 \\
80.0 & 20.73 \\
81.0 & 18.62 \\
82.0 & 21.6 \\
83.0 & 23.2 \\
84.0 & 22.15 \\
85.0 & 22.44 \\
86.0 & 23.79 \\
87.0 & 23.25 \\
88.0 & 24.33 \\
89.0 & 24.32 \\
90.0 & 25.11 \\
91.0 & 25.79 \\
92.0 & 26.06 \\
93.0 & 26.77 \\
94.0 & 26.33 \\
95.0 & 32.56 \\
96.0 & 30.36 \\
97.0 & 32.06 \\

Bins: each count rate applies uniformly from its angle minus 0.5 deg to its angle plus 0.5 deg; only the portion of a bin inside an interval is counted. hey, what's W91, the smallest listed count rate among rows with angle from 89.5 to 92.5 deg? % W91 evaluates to 25.11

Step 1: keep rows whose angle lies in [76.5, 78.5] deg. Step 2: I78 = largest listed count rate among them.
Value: 18.99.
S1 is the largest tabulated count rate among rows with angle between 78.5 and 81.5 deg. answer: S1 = 20.73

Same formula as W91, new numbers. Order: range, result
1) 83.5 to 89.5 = 22.15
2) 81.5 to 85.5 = 21.6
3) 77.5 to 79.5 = 17.97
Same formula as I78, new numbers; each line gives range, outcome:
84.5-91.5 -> 25.79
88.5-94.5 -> 26.77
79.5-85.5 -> 23.2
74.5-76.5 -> 18.13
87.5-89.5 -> 24.33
